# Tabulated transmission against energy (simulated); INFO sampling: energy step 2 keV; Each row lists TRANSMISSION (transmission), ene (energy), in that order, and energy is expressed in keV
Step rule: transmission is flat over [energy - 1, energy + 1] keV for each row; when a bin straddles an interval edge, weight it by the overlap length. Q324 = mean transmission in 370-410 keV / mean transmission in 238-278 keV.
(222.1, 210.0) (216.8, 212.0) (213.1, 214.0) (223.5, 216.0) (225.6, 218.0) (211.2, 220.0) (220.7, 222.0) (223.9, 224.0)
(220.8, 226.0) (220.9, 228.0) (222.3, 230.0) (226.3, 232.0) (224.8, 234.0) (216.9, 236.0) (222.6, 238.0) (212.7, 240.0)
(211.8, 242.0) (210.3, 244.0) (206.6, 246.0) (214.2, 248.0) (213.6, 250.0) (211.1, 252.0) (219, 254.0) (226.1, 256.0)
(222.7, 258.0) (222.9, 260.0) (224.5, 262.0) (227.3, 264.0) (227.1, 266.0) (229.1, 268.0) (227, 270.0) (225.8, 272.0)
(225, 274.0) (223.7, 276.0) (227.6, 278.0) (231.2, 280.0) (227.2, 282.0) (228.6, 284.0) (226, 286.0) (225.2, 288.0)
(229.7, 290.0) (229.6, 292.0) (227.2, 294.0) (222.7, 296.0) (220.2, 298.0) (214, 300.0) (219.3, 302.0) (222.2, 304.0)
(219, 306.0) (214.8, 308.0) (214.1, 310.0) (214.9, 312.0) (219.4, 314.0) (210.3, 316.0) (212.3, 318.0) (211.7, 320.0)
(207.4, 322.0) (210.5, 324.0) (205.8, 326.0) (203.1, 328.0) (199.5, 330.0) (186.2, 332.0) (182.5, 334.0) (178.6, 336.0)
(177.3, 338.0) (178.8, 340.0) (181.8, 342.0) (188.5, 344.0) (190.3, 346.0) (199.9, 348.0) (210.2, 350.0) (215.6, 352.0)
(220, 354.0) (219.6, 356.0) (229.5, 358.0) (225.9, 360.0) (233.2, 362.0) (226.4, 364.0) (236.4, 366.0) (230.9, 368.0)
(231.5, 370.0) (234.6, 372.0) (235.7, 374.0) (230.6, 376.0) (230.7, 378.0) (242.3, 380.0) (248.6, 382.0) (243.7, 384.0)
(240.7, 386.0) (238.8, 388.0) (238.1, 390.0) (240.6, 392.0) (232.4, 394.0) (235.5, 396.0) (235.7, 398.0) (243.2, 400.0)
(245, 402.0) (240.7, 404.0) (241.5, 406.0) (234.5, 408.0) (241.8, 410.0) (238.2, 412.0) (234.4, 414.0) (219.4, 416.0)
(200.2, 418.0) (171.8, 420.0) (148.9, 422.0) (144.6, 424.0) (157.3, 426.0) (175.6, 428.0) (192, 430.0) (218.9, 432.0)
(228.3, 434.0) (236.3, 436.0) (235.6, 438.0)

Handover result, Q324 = 1.08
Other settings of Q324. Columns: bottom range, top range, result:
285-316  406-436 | 0.92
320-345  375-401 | 1.24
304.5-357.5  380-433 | 1.08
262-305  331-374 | 0.93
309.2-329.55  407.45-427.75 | 0.94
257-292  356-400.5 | 1.04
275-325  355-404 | 1.07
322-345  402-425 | 1.11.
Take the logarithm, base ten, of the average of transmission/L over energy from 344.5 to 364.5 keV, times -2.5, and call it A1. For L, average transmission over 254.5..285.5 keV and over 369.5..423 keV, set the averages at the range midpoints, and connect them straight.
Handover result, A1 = 0.06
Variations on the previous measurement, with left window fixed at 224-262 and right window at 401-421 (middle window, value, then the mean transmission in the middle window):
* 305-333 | 0.065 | 209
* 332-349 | 0.205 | 185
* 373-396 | -0.060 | 238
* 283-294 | -0.034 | 228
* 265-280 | -0.034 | 227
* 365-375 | -0.043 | 234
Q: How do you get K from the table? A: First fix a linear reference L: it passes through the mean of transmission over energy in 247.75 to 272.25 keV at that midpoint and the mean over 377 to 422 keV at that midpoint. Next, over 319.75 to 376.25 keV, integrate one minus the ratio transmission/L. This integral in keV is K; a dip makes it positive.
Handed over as 4.7 keV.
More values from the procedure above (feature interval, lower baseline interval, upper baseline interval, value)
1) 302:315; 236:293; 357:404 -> 0.6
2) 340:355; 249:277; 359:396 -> 2.1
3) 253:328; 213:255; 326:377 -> -2.5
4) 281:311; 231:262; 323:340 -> -2.9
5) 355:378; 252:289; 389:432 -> -1.3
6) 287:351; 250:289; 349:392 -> 5.9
